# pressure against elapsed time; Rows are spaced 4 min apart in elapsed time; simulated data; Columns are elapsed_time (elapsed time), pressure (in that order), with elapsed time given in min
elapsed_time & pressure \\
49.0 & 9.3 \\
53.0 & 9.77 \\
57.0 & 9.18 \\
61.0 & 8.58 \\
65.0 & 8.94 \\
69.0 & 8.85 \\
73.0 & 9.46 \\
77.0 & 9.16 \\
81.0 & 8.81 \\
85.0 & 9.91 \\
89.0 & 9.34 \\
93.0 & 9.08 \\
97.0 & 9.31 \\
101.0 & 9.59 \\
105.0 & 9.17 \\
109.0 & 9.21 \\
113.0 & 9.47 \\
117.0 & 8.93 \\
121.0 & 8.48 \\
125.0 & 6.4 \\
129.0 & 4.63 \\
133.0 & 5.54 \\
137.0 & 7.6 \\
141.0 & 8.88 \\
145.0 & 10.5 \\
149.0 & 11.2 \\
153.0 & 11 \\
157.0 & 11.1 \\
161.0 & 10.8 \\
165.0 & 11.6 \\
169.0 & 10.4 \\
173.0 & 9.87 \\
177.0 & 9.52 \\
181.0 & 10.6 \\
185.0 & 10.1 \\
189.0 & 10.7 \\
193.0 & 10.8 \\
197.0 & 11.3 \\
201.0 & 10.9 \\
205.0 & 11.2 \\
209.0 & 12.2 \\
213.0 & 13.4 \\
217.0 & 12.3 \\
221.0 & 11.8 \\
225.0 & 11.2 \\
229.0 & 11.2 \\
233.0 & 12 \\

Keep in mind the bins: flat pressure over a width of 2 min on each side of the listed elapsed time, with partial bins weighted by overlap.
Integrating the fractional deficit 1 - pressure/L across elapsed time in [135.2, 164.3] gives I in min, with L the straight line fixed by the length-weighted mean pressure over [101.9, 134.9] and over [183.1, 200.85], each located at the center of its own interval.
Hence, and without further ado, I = -3.7 min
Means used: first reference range 7.8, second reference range 10.7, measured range 10.2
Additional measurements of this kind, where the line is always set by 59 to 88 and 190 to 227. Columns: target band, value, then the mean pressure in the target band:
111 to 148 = 8.2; 7.92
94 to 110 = 0.6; 9.31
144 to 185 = 0.7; 10.6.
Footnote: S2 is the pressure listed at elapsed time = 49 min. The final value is 9.3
